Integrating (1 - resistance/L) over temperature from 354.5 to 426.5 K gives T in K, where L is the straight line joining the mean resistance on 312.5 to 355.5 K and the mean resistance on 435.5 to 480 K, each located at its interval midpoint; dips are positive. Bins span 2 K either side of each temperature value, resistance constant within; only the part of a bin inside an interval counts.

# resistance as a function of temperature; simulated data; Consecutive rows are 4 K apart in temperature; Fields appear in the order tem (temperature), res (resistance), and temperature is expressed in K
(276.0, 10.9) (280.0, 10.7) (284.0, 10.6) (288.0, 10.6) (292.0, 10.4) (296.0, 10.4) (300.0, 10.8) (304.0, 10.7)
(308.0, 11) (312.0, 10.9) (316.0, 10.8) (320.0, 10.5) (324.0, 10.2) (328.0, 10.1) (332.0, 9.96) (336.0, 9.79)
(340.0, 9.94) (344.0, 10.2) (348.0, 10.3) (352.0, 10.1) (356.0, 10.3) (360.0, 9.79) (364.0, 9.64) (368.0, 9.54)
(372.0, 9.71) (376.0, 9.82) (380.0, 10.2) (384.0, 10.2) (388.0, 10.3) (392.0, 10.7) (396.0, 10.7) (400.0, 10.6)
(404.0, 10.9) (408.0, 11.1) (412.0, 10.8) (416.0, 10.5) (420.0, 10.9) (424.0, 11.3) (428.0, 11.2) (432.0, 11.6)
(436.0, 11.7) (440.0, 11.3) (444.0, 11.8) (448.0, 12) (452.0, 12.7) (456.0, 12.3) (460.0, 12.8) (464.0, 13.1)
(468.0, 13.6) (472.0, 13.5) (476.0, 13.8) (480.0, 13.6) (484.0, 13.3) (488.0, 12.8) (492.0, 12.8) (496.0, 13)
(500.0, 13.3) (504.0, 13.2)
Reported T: 6.0 K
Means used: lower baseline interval 10.2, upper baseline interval 12.7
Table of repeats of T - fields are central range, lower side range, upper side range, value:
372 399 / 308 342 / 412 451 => 1.6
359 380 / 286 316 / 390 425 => 2.0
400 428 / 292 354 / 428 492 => 2.2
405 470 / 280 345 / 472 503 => 3.5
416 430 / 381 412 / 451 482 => 0.7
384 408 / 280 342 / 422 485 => 2.1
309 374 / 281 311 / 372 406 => 2.5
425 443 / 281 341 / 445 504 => 1.4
